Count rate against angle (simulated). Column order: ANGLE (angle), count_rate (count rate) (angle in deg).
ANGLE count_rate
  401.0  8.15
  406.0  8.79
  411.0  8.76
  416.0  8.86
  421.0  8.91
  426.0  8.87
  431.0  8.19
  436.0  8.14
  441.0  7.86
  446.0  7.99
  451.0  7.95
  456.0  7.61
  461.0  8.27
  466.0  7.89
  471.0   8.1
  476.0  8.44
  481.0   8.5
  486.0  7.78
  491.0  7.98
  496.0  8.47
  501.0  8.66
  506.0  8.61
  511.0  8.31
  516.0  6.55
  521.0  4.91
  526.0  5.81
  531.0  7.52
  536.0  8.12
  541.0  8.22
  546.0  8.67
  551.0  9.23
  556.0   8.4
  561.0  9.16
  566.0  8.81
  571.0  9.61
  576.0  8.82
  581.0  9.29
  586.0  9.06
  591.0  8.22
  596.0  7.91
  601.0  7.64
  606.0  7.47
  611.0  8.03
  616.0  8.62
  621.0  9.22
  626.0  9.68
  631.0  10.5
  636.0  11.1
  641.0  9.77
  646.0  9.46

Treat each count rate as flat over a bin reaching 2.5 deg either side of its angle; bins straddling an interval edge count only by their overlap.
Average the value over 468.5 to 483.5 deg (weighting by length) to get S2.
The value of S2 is 8.35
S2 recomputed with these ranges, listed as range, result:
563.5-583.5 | 9.13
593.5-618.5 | 7.93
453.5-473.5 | 7.97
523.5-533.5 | 6.66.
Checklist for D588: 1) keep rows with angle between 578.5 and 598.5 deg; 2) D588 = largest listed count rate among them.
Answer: 9.29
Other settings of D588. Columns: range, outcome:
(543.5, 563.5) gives 9.23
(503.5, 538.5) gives 8.61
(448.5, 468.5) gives 8.27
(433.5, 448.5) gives 8.14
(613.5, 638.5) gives 11.1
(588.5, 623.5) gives 9.22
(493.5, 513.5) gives 8.66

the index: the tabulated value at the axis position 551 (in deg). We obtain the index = 9.23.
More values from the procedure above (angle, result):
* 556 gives 8.4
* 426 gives 8.87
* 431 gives 8.19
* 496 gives 8.47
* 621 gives 9.22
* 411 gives 8.76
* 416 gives 8.86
